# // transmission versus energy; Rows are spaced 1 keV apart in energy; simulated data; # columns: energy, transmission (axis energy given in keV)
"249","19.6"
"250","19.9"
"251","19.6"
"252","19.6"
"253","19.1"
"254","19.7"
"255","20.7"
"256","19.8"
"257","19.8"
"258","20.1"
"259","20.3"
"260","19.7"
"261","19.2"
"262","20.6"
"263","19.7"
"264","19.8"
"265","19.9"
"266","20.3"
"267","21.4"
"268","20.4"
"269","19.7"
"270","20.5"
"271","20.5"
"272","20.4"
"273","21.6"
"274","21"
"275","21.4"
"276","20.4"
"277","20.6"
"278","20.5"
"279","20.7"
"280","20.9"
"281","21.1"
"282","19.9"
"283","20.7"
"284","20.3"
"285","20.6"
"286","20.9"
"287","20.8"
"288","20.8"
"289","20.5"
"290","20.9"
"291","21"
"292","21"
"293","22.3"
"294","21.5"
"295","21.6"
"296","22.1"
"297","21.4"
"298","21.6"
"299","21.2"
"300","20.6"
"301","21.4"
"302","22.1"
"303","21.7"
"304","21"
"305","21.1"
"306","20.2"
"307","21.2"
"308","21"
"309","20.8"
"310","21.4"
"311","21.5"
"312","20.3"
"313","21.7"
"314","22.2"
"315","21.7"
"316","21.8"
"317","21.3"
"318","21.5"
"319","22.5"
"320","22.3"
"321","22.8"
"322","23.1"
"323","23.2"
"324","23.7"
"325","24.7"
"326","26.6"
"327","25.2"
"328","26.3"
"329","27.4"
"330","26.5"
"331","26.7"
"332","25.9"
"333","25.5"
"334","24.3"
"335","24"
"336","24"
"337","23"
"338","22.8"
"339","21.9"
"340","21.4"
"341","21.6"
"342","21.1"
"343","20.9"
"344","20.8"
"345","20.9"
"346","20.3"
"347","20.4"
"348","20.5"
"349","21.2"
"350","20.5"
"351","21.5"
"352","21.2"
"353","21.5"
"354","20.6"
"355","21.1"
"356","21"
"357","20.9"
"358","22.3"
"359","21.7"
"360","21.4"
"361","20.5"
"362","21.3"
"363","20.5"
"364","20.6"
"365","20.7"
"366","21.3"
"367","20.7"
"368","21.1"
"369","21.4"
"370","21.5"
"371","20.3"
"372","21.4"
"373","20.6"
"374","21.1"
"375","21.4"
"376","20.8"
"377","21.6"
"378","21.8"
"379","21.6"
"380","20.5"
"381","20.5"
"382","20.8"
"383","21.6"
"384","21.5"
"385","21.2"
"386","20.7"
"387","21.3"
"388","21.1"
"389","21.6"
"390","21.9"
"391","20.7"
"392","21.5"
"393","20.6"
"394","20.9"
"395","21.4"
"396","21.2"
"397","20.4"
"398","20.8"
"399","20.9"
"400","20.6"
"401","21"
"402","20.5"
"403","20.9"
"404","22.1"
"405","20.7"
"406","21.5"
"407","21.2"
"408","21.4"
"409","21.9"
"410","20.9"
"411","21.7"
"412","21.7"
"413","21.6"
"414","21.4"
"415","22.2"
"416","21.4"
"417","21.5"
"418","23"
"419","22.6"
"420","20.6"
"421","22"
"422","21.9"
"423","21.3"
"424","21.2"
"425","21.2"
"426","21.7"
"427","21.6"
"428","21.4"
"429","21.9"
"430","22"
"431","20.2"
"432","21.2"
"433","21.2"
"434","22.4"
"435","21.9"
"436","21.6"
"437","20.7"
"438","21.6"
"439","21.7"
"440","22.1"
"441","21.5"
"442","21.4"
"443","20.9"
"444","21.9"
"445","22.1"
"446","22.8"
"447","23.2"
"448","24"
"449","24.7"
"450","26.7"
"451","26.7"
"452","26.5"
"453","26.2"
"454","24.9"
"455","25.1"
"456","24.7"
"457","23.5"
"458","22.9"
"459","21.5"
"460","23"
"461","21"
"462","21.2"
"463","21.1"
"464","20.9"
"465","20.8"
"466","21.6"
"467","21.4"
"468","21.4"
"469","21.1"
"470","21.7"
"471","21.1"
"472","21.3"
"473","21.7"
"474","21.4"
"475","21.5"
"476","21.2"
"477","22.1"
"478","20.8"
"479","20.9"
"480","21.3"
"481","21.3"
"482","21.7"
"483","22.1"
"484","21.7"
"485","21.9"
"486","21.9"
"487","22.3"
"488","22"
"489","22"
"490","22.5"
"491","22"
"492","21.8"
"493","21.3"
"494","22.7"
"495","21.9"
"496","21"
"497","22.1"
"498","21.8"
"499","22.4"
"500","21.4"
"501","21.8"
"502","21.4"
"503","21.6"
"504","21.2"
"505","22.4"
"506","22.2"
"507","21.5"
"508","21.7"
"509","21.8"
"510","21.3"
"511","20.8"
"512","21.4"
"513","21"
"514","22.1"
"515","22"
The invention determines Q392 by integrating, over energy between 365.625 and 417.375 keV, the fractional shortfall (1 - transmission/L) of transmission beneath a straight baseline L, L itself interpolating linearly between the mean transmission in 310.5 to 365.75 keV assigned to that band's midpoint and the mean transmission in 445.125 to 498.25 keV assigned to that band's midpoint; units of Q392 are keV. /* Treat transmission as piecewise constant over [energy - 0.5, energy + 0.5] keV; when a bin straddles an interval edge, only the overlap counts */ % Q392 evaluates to 2.7 keV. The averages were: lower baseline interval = 22.4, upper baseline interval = 22.4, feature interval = 21.2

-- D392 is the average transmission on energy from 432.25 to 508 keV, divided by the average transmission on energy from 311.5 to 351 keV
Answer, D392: 1.0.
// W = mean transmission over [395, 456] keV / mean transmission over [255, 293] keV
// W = 1.08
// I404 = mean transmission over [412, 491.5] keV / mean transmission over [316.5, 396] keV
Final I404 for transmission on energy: 1.0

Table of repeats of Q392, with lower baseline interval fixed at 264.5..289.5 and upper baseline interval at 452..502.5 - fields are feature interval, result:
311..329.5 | -2.0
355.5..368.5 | 0.1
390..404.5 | 0.3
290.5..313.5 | -0.5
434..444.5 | 0.1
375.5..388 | 0.1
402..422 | 0.0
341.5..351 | 0.2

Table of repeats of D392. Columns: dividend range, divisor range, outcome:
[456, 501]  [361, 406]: 1.03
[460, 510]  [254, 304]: 1.04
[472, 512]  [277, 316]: 1.03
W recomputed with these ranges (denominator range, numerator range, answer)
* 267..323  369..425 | 1.00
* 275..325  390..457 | 1.03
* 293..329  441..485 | 1.01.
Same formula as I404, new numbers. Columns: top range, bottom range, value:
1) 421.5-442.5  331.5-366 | 0.99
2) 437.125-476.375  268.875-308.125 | 1.07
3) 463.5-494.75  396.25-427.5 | 1.01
